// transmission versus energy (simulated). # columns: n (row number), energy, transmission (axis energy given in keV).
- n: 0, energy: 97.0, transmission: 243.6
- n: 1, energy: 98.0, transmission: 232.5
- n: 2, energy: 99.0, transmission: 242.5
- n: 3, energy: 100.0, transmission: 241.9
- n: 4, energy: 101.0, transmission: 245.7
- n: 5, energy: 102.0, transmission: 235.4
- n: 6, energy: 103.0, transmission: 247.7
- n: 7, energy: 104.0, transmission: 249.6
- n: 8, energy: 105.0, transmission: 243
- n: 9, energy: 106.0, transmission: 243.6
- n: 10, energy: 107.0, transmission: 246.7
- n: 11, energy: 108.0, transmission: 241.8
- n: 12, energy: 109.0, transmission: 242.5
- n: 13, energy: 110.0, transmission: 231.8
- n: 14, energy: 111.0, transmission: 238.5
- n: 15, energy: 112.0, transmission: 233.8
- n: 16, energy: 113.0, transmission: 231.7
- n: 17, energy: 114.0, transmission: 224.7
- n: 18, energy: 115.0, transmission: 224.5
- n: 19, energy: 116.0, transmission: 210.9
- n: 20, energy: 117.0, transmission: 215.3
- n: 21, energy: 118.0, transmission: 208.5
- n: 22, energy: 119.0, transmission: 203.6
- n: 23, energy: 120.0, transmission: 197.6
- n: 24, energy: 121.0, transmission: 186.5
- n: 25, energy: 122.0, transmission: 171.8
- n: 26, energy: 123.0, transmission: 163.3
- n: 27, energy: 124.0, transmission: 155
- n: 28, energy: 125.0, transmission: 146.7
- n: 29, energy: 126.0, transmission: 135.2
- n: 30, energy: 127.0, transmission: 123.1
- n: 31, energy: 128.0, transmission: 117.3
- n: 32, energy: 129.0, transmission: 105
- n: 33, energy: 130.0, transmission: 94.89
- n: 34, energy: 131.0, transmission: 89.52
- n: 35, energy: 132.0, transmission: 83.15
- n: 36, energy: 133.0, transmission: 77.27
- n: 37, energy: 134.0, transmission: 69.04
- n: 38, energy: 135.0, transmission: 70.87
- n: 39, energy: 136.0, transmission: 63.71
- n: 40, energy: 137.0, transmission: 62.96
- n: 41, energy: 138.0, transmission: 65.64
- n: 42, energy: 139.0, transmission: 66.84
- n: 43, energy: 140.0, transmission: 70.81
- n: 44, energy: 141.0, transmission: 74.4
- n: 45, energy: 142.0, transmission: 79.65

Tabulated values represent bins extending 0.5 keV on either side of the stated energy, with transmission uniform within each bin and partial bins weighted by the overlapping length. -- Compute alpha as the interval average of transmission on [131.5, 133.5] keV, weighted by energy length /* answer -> 80.2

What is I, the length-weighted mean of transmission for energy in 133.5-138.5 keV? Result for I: 66.4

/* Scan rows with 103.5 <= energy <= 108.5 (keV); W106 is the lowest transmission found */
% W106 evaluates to 241.8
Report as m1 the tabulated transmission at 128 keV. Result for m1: 117.3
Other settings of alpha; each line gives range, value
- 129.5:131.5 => 92.2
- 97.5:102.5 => 240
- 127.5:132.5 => 98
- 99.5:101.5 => 244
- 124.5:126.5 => 141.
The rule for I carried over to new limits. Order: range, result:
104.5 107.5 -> 244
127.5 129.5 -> 111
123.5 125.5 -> 151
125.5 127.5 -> 129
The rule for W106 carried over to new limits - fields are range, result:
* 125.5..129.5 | 105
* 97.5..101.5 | 232.5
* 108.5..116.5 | 210.9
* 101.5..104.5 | 235.4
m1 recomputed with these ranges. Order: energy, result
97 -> 243.6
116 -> 210.9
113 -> 231.7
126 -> 135.2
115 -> 224.5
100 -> 241.9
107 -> 246.7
